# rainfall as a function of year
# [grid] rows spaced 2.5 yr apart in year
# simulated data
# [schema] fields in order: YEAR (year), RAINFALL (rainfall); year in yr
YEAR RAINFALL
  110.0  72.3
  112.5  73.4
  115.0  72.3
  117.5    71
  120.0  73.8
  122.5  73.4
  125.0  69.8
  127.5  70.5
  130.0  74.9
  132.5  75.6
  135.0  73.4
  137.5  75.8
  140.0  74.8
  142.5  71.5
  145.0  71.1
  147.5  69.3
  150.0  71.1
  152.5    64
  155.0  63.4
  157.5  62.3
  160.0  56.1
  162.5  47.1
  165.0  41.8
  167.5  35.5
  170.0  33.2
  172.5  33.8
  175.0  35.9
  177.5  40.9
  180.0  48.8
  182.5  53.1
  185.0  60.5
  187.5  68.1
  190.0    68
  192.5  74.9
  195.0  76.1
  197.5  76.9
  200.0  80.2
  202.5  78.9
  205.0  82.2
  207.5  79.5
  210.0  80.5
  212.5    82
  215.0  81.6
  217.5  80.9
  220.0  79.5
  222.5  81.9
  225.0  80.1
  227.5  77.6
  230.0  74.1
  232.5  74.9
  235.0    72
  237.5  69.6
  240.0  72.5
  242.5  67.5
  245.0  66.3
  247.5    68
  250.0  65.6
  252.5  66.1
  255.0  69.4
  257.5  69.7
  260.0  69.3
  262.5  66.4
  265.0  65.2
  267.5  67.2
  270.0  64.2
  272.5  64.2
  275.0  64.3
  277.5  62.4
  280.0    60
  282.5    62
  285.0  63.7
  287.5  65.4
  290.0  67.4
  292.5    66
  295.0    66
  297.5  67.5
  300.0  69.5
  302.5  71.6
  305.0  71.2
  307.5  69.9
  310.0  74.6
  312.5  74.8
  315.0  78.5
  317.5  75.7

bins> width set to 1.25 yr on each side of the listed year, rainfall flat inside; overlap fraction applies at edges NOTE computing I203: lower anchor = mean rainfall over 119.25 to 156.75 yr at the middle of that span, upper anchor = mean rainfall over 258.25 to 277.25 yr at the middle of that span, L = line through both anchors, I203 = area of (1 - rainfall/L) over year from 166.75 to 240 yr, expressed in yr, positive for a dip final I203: 0.4 yr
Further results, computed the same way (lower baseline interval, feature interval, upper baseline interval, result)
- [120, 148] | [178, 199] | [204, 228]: 3.5 yr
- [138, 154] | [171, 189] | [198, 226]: 6.4 yr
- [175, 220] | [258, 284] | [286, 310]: 1.7 yr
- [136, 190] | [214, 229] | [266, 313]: -4.6 yr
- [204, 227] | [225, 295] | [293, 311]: 7.0 yr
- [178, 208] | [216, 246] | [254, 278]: -3.1 yr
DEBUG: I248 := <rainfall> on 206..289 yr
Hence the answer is 70.7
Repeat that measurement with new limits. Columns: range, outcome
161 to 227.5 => 64.9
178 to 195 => 62.3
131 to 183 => 57.2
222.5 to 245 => 73.6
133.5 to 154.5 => 71.1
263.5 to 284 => 63.7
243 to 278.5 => 66.4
